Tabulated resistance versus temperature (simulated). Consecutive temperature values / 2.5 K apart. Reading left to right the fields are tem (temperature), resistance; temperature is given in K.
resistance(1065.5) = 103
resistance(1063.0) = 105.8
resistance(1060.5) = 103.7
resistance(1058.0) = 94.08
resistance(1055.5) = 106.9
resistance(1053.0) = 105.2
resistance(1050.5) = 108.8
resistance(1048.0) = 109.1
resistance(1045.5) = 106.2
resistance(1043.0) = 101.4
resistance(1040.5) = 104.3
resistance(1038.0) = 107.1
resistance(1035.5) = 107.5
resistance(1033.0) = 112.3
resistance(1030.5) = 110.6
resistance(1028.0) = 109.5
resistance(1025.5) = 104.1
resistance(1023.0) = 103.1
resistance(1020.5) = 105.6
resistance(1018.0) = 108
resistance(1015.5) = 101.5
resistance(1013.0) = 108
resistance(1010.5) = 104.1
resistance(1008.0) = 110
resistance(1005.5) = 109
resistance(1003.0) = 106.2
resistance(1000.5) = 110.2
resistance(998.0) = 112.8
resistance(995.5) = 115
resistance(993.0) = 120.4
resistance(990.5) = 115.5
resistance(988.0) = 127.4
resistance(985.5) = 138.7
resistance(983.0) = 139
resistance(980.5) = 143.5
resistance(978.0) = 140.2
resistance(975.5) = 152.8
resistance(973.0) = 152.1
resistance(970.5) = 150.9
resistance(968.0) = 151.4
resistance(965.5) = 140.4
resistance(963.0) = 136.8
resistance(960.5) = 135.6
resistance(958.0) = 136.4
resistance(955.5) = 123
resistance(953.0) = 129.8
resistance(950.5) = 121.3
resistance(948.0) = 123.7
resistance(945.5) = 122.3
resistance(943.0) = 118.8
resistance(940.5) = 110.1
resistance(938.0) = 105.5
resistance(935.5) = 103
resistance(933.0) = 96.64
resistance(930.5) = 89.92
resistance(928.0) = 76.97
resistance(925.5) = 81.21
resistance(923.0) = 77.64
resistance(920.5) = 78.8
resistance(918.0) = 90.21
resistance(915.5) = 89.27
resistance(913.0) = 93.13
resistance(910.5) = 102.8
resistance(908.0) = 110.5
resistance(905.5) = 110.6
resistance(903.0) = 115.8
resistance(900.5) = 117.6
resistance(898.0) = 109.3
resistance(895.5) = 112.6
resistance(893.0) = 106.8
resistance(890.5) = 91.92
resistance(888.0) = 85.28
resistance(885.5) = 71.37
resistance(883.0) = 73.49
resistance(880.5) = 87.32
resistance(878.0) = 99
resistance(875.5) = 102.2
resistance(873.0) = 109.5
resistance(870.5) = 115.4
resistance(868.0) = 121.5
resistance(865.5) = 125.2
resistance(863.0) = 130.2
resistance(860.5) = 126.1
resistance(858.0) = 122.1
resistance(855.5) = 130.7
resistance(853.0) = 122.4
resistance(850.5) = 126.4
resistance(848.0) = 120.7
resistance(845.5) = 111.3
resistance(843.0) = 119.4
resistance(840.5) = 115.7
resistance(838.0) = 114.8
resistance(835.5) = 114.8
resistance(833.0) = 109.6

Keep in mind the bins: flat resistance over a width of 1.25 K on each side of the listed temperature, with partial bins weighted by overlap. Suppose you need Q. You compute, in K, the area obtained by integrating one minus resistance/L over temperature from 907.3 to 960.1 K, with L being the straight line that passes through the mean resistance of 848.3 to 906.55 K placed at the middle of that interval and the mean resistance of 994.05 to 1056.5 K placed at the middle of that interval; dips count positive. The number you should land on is 2.12 K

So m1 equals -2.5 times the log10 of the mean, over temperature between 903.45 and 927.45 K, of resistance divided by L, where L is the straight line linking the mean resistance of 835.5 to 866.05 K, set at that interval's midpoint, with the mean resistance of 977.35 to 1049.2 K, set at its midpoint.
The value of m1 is 0.262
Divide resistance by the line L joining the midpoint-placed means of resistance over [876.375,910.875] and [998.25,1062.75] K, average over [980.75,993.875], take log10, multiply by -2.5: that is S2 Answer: -0.24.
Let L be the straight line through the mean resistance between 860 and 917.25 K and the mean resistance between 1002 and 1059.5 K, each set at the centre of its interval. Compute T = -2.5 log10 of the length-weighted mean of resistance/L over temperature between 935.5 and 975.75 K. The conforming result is -0.23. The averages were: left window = 104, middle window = 131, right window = 106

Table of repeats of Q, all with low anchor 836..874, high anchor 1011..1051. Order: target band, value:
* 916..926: 2.8 K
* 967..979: -4.1 K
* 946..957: -1.1 K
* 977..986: -2.4 K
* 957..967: -2.3 K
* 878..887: 2.9 K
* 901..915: 1.2 K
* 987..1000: -0.9 K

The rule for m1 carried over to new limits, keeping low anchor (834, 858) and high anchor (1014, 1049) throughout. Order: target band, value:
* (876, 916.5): 0.175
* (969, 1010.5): -0.162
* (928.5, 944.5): 0.102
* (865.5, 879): 0.063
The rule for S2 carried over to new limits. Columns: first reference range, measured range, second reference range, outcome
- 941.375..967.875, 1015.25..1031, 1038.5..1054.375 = 0.06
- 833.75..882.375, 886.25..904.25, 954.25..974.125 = 0.19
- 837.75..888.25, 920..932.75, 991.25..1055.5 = 0.32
